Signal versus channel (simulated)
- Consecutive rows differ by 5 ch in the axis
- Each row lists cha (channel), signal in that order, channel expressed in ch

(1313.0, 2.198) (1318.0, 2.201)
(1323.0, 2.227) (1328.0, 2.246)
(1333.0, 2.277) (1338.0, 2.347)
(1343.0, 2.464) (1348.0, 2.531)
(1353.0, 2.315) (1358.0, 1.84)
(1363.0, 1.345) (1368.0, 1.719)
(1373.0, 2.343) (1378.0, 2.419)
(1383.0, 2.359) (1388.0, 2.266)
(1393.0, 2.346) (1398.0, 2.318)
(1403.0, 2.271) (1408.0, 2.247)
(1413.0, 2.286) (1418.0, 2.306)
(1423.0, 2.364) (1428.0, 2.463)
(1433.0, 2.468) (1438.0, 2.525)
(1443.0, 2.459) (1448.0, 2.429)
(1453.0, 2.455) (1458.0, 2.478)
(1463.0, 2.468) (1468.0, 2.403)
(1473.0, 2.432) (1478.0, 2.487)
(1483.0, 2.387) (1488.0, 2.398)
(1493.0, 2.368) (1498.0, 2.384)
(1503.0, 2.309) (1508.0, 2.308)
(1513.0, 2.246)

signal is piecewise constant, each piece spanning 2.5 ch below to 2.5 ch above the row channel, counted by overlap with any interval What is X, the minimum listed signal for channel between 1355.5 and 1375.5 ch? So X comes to 1.345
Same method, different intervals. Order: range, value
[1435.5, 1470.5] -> 2.403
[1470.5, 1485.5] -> 2.387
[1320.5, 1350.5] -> 2.227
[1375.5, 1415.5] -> 2.247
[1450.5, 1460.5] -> 2.455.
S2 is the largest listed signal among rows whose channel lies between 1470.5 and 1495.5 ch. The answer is 2.487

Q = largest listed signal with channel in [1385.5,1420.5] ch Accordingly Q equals 2.346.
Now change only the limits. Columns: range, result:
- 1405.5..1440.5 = 2.525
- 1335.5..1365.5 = 2.531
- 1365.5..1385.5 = 2.419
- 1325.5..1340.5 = 2.347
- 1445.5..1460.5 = 2.478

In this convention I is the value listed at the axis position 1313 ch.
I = 2.198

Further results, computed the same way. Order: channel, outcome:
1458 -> 2.478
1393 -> 2.346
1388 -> 2.266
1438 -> 2.525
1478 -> 2.487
